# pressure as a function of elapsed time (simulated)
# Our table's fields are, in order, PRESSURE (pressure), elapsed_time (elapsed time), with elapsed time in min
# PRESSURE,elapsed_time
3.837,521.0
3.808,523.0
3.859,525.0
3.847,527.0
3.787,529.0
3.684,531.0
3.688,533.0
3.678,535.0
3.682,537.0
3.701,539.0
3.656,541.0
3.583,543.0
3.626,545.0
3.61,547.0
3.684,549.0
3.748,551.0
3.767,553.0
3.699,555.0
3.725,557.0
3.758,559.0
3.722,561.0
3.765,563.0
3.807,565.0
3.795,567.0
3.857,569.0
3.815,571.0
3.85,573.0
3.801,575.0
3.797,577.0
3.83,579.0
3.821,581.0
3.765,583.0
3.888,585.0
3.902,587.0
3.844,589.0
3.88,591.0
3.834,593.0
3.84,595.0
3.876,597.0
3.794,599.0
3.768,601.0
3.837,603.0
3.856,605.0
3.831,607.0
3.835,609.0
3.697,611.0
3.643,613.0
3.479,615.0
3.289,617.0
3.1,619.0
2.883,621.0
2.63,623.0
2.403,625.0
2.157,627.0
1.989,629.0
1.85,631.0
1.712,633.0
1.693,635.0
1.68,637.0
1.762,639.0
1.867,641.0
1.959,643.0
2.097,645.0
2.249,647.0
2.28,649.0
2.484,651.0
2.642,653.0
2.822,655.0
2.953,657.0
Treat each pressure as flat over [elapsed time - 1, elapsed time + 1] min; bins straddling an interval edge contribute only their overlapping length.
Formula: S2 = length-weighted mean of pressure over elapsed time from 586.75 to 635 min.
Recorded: 3.25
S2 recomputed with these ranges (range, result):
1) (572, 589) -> 3.83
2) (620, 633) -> 2.27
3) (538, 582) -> 3.75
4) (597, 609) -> 3.82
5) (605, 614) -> 3.76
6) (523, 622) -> 3.72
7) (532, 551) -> 3.66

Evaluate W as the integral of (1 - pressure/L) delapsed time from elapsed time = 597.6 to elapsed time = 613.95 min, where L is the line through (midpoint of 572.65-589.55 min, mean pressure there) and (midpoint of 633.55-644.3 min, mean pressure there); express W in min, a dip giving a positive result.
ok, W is -4.6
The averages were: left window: 3.83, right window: 1.8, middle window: 3.79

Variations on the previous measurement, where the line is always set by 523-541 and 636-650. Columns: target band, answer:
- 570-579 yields -2.2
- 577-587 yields -3.0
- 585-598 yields -5.0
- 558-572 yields -2.5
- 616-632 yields -1.7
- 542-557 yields -0.9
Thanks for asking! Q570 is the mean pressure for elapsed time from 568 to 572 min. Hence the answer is 3.84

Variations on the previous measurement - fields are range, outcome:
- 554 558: 3.71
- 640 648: 2.04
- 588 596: 3.85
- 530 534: 3.69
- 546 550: 3.65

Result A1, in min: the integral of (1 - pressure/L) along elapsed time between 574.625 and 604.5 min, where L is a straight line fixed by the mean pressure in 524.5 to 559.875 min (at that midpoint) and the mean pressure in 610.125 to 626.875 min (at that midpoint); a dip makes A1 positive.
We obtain -4.62 min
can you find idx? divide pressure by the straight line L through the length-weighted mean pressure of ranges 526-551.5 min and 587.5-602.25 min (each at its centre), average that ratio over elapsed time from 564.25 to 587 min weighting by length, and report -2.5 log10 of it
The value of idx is -0.01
